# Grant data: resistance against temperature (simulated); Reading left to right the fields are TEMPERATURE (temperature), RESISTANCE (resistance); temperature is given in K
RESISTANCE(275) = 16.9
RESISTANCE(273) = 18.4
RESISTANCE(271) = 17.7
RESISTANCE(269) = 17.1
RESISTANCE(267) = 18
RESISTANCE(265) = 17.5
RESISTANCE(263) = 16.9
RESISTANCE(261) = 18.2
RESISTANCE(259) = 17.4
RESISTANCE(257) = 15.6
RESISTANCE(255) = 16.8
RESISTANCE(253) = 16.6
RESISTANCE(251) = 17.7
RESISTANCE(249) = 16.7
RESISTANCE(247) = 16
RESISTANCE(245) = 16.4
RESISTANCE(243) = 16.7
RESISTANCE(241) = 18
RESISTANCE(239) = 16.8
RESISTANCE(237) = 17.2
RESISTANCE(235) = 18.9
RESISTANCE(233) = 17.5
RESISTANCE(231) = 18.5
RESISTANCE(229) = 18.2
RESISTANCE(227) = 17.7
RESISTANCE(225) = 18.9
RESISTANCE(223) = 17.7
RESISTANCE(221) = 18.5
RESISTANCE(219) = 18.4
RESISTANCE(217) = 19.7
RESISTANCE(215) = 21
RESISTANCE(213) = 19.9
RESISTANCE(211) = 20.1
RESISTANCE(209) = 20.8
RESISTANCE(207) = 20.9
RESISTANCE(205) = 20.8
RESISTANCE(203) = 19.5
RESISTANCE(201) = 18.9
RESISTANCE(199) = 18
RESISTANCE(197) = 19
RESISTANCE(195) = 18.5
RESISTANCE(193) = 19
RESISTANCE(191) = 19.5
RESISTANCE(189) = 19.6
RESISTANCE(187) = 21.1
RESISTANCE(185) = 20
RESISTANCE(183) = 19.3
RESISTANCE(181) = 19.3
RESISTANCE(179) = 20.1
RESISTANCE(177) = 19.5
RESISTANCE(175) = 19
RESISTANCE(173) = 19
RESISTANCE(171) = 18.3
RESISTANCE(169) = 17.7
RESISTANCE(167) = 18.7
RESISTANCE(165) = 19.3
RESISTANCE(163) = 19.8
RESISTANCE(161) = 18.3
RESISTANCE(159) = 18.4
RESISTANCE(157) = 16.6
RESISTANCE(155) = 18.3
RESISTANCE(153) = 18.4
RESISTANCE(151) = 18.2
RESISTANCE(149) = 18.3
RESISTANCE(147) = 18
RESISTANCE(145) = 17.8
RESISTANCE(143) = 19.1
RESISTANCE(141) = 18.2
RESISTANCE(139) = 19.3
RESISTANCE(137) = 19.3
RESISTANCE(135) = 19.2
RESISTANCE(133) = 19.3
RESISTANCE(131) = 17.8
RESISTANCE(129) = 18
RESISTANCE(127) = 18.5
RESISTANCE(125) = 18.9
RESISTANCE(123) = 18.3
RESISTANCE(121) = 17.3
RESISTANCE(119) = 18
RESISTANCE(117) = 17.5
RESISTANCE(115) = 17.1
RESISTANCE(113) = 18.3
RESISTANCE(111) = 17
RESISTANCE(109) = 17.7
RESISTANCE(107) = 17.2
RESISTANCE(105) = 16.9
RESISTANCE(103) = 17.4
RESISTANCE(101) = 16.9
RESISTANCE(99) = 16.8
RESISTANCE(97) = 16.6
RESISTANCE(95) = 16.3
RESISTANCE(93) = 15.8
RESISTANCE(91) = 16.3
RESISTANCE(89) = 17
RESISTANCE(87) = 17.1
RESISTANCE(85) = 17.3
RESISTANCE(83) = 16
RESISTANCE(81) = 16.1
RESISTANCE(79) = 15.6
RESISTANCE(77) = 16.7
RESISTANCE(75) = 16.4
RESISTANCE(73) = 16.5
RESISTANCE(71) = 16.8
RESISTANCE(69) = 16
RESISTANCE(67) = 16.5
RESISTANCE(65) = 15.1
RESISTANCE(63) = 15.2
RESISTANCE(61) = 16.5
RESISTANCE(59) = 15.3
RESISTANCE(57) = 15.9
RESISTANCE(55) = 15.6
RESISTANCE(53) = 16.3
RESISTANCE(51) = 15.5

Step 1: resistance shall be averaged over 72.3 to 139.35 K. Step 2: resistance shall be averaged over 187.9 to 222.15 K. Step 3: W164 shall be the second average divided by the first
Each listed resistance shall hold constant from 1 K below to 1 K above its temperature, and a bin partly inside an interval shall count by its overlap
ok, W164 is 1.13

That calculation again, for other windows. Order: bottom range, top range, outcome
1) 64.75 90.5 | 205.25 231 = 1.18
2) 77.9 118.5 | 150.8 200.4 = 1.12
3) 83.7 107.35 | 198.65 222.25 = 1.18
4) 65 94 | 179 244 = 1.16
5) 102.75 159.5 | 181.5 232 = 1.07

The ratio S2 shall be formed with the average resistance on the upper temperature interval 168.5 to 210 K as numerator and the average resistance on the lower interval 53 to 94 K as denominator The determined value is 1.2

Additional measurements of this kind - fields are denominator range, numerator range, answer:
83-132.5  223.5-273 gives 1.00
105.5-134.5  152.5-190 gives 1.06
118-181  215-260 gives 0.95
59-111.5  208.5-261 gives 1.09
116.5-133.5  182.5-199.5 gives 1.07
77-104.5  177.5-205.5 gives 1.17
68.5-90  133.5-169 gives 1.12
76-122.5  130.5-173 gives 1.09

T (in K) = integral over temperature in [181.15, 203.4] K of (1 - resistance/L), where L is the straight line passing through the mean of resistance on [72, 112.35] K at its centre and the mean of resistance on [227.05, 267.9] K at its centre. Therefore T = -2.9 K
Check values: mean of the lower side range 16.7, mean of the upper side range 17.3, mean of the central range 19.3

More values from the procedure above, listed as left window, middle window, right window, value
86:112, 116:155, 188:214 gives -1.2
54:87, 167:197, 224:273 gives -4.1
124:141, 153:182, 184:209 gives 0.8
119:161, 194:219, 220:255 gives -2.7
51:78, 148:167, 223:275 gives -1.9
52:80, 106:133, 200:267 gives -1.9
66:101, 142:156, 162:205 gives 0.0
